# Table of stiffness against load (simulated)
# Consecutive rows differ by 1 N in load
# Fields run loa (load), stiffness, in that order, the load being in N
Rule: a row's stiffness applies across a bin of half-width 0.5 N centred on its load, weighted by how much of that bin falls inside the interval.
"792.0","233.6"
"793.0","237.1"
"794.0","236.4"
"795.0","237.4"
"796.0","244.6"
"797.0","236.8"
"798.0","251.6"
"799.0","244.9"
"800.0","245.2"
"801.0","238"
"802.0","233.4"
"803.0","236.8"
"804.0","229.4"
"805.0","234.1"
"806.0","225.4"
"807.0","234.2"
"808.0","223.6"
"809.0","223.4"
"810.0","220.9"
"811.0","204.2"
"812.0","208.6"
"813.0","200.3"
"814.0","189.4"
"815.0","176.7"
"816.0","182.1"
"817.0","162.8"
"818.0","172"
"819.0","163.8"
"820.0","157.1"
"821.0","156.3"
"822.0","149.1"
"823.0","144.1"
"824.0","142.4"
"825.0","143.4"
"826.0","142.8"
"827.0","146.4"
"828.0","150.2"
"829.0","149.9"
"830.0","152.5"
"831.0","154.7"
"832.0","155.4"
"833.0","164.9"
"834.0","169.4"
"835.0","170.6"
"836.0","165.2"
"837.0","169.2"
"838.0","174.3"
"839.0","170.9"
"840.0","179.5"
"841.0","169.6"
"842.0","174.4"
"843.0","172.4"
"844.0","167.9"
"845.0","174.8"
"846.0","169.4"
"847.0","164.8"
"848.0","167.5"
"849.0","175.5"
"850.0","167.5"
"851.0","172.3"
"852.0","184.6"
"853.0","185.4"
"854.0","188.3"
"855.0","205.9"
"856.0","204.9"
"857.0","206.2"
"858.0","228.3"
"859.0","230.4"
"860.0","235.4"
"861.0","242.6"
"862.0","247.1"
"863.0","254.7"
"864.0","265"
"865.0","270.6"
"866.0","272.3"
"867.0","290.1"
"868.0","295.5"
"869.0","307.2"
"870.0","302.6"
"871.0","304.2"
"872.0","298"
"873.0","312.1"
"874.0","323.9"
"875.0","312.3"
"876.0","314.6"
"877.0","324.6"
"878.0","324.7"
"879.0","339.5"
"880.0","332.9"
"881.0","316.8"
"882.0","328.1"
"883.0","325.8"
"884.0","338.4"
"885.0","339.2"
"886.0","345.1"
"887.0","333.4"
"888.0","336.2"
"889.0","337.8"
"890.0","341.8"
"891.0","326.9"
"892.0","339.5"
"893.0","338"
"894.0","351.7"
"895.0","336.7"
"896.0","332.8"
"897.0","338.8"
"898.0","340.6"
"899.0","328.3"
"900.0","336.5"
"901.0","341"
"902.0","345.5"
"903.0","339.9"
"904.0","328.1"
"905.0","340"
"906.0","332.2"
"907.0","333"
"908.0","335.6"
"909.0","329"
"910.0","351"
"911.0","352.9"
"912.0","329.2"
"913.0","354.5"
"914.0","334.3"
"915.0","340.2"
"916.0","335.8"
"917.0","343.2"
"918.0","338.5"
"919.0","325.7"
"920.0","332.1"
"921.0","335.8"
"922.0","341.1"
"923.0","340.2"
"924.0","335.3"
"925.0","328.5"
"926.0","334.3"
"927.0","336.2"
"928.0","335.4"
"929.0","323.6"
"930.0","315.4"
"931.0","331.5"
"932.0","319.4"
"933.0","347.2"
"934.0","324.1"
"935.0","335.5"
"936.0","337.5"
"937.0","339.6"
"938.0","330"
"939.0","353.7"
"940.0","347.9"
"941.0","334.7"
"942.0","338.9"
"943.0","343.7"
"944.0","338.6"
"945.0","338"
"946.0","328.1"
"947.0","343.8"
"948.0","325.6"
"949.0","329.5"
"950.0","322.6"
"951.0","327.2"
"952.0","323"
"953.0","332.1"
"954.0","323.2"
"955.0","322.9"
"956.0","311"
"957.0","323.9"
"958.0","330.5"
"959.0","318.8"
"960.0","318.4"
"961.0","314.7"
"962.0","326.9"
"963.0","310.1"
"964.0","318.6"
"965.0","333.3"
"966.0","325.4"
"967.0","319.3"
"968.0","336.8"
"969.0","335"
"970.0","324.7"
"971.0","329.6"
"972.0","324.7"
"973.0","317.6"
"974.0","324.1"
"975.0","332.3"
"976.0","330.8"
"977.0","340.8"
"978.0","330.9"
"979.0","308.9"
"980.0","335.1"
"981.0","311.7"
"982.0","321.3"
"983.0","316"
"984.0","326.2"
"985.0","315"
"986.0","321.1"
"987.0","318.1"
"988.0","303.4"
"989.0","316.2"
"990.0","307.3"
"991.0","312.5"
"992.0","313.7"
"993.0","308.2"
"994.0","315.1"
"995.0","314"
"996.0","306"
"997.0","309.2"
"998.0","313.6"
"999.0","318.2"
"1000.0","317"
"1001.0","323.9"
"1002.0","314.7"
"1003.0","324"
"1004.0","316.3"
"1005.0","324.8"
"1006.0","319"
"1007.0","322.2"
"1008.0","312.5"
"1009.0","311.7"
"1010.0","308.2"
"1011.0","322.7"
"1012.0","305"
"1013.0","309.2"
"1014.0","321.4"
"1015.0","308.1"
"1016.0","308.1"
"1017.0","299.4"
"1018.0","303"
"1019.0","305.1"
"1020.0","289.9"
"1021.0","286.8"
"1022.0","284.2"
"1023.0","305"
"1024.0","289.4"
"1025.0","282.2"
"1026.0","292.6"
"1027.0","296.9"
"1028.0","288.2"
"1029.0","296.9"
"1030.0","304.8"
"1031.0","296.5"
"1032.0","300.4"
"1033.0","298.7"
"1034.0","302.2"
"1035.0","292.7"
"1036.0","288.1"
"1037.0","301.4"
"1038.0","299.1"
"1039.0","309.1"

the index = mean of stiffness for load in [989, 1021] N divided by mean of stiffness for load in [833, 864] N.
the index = 1.64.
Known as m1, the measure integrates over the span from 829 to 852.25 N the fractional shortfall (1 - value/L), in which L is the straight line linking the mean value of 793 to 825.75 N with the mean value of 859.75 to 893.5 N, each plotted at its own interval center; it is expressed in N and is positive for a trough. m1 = 7.8 N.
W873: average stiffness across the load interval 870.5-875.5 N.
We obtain 310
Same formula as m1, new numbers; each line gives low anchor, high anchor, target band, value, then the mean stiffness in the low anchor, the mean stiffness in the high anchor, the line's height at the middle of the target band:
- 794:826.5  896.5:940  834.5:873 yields 6.5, 202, 336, 256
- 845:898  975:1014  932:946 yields -1.8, 279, 317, 300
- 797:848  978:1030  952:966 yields -2.2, 184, 310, 279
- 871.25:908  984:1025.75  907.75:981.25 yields -2.2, 332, 310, 321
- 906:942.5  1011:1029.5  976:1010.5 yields -0.9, 336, 299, 309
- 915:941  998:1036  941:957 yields -0.1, 335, 305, 328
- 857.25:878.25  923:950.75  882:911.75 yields -3.3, 282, 334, 304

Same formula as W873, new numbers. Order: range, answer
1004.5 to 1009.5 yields 318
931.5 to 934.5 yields 330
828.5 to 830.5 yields 151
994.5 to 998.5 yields 311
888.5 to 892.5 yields 336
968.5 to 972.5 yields 328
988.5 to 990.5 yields 312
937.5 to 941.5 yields 342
